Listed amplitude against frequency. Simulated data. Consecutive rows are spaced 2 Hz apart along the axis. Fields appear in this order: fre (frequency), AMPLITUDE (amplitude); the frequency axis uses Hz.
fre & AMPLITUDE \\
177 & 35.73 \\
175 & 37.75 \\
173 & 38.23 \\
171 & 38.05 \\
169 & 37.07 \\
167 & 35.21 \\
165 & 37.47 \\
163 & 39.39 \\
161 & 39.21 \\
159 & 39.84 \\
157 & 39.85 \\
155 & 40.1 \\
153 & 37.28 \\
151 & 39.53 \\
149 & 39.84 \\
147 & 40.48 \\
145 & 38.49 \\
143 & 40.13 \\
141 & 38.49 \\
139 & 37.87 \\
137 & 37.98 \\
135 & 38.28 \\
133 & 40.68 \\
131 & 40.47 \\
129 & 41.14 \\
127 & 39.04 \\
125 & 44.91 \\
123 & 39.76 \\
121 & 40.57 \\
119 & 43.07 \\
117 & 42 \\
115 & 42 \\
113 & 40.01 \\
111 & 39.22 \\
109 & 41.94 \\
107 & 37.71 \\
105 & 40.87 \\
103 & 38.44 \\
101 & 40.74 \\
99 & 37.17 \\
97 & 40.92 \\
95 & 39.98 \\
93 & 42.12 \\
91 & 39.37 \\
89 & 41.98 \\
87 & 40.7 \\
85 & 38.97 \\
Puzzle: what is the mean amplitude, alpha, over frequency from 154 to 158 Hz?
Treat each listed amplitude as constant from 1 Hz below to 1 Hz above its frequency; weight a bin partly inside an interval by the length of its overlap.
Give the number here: 40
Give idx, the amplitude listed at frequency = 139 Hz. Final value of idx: 37.87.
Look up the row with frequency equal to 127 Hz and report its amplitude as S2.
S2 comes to 39.04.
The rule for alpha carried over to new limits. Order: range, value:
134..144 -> 38.5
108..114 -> 40.4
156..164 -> 39.6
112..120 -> 41.8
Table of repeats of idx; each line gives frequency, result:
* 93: 42.12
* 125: 44.91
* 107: 37.71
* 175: 37.75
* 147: 40.48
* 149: 39.84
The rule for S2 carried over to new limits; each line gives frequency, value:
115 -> 42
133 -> 40.68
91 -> 39.37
